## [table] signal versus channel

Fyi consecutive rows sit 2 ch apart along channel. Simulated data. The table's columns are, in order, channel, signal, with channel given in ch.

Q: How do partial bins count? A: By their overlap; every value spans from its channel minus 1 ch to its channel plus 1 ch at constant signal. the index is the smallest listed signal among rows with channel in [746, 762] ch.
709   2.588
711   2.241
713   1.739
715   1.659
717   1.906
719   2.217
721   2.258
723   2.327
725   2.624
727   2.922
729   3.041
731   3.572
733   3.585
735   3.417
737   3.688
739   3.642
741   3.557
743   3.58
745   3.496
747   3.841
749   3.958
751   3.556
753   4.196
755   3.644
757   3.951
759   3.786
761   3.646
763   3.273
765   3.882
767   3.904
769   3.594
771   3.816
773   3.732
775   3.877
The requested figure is 3.556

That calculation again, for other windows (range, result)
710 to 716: 1.659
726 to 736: 2.922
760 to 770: 3.273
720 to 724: 2.258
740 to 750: 3.496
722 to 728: 2.327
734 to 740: 3.417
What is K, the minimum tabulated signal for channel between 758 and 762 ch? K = 3.646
